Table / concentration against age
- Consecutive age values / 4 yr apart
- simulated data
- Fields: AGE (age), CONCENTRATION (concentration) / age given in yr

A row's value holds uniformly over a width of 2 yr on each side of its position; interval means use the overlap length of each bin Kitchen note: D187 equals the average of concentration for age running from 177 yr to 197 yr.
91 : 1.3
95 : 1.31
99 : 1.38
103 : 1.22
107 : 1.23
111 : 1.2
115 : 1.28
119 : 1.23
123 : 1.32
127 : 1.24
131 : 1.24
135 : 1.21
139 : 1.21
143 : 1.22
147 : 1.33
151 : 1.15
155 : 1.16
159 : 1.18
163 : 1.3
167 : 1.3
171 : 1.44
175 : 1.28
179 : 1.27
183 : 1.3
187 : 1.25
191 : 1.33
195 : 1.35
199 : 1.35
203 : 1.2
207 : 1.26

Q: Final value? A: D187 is 1.3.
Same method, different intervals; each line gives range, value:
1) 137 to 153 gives 1.23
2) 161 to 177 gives 1.33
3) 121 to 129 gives 1.28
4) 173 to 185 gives 1.28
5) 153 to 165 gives 1.21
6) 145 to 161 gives 1.21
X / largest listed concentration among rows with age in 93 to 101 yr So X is 1.38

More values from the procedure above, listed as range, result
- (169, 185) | 1.44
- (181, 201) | 1.35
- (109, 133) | 1.32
